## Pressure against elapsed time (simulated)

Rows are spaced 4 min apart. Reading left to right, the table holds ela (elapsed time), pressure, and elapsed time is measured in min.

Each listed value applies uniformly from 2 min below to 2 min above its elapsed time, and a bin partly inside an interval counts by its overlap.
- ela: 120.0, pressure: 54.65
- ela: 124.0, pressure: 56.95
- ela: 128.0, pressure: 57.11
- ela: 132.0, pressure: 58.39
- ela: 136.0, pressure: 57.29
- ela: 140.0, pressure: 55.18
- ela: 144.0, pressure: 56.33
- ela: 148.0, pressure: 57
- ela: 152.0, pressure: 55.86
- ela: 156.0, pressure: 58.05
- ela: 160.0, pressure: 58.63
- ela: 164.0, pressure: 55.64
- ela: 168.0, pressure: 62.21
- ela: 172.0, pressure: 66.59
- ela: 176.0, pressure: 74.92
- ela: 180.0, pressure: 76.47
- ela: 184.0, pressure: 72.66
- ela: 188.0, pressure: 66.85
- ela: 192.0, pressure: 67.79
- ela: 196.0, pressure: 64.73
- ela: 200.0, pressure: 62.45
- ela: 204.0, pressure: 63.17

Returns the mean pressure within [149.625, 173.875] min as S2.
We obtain 59.4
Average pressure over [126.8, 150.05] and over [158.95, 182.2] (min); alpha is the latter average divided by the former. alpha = 1.2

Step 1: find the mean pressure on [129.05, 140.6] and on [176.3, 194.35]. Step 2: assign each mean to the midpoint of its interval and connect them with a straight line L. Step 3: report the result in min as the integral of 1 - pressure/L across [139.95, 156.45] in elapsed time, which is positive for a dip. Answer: 1.2 min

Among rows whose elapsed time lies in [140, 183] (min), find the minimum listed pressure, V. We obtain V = 55.18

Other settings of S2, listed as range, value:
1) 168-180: 70.3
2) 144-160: 57.1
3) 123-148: 56.9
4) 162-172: 60.5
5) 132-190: 62.3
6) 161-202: 66.8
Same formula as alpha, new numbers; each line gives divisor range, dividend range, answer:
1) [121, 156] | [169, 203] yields 1.21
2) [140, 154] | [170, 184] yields 1.29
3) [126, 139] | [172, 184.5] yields 1.28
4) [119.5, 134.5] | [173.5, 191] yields 1.27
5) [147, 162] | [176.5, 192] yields 1.25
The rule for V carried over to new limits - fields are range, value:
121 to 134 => 56.95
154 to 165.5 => 55.64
